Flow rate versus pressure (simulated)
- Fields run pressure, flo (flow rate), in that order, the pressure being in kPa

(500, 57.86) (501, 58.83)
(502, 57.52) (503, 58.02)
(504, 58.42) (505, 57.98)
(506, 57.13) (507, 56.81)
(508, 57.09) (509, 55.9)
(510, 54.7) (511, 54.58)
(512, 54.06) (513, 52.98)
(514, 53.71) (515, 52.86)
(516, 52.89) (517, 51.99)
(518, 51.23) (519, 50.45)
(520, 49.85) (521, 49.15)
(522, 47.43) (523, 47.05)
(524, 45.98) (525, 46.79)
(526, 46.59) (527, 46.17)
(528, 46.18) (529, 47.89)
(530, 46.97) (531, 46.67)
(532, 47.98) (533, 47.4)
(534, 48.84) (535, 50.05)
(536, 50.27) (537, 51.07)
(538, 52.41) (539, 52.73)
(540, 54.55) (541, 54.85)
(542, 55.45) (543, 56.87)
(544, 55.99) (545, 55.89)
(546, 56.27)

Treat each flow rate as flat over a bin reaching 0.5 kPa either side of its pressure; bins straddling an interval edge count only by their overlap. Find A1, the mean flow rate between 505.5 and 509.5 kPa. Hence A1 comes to 56.7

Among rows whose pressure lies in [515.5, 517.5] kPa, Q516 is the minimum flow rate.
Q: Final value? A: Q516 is 51.99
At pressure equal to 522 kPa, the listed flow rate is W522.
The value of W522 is 47.43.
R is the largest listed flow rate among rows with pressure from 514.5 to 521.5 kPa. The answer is 52.89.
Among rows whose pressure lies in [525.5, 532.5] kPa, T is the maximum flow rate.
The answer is 47.98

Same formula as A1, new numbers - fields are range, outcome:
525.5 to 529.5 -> 46.7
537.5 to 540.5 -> 53.2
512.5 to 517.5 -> 52.9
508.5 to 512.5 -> 54.8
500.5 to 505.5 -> 58.2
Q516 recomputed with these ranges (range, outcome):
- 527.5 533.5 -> 46.18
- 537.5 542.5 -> 52.41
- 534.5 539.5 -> 50.05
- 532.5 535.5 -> 47.4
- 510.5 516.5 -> 52.86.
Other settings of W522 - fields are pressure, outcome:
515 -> 52.86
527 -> 46.17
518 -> 51.23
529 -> 47.89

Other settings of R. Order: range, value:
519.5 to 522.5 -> 49.85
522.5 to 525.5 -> 47.05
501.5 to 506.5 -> 58.42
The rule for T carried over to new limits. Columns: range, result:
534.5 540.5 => 54.55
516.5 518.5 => 51.99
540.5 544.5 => 56.87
